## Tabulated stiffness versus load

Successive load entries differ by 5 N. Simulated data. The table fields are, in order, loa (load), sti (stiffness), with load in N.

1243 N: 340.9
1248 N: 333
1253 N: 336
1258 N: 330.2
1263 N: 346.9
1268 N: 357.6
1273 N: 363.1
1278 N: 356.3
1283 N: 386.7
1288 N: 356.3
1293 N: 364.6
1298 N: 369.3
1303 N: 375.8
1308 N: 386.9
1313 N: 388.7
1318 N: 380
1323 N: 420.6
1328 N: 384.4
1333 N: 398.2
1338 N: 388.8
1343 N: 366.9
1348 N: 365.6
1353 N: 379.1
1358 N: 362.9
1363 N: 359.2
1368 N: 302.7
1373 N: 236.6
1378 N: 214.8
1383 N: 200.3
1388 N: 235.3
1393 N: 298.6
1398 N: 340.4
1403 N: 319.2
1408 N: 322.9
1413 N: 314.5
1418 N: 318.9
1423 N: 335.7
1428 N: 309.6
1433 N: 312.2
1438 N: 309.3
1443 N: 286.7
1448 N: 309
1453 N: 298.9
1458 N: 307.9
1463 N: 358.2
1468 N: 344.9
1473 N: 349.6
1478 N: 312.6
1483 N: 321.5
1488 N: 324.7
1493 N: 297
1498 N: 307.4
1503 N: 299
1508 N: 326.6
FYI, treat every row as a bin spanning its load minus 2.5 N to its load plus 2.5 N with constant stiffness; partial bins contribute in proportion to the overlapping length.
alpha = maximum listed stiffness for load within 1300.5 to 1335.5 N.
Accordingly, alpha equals 420.6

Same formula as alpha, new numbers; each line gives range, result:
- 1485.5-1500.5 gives 324.7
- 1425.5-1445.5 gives 312.2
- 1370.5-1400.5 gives 340.4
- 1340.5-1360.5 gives 379.1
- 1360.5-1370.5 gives 359.2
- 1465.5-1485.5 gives 349.6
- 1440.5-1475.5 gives 358.2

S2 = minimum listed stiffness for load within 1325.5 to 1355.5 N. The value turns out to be 365.6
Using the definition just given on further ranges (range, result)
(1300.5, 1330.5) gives 375.8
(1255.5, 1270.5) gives 330.2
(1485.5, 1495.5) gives 297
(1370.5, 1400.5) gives 200.3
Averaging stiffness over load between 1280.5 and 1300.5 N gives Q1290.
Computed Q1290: 369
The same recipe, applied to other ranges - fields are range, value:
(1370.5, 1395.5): 237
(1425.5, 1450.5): 305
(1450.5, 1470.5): 327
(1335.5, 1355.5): 375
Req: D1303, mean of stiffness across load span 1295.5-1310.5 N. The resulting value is 377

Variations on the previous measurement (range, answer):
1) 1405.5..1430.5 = 320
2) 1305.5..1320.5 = 385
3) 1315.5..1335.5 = 396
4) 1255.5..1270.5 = 345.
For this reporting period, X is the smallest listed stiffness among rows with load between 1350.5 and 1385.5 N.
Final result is 200.3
